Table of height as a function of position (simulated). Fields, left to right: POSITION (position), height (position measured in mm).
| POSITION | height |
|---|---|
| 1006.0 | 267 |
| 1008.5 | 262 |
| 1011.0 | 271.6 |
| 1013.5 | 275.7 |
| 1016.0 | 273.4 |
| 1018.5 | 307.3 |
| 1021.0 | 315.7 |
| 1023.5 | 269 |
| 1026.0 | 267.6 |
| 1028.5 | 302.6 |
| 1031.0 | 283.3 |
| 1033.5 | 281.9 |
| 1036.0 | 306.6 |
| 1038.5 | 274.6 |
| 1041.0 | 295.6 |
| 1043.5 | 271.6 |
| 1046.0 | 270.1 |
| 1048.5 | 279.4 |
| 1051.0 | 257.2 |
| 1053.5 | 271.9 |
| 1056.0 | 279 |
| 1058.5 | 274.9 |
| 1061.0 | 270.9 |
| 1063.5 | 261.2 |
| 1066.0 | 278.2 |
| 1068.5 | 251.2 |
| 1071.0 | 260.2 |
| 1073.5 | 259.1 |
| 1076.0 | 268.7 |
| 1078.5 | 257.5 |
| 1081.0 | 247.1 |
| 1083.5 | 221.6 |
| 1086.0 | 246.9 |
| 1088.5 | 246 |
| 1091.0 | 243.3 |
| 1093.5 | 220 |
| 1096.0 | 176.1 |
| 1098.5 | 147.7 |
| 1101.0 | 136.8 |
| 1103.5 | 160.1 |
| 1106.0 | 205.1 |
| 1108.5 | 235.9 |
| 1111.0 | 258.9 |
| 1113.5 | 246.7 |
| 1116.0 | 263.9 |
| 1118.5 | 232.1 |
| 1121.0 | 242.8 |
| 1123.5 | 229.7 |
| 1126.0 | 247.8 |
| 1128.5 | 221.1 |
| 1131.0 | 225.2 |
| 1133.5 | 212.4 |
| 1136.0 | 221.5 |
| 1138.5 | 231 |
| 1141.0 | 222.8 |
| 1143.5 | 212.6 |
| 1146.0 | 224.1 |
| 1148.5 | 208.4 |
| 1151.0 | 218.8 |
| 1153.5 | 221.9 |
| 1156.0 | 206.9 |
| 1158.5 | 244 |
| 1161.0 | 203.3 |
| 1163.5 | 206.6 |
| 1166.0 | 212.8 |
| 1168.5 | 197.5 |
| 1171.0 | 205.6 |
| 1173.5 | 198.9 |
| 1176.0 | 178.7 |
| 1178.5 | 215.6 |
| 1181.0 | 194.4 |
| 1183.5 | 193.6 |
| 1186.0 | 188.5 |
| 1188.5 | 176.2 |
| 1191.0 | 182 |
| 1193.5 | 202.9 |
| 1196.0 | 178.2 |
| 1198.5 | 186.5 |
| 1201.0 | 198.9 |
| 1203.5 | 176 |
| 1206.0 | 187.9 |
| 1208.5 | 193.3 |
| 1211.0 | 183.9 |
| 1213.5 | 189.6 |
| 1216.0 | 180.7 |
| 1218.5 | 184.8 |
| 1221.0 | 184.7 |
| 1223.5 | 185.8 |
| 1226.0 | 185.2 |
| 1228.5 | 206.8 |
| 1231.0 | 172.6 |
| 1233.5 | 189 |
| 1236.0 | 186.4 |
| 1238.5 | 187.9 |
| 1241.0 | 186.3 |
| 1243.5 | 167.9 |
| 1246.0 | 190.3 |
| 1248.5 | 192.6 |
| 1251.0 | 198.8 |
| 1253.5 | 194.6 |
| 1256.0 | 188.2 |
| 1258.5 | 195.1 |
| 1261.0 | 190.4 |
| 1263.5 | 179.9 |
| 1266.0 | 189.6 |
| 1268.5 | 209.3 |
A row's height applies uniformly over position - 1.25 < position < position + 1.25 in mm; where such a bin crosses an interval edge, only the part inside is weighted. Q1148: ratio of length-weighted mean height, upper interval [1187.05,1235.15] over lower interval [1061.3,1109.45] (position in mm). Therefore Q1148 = 0.82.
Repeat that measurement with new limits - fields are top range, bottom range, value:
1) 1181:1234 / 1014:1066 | 0.67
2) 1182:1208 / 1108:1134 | 0.78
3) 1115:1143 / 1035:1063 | 0.83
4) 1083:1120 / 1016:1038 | 0.75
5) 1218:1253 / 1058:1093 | 0.73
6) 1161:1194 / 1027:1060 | 0.70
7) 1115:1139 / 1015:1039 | 0.81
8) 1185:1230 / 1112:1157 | 0.82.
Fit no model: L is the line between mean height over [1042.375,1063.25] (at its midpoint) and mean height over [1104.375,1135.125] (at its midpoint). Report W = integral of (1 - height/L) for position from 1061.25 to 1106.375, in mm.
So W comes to 4.7 mm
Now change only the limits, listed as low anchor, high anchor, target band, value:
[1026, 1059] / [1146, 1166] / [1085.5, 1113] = 4.6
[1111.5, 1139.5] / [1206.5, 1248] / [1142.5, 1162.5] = 0.4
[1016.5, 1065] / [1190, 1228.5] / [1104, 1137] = 0.6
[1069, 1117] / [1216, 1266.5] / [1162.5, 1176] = 0.3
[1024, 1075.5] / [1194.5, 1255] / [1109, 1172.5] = 1.3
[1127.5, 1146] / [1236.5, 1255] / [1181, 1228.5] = 3.1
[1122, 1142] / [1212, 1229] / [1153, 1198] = 1.7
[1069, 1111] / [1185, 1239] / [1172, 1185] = 0.0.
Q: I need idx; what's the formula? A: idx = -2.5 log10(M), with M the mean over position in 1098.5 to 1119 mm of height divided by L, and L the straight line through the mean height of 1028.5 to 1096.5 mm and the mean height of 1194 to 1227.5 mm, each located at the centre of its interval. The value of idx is 0.124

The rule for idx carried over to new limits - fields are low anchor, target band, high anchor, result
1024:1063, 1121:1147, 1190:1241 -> 0.02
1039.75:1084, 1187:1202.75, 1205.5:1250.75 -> 0.09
